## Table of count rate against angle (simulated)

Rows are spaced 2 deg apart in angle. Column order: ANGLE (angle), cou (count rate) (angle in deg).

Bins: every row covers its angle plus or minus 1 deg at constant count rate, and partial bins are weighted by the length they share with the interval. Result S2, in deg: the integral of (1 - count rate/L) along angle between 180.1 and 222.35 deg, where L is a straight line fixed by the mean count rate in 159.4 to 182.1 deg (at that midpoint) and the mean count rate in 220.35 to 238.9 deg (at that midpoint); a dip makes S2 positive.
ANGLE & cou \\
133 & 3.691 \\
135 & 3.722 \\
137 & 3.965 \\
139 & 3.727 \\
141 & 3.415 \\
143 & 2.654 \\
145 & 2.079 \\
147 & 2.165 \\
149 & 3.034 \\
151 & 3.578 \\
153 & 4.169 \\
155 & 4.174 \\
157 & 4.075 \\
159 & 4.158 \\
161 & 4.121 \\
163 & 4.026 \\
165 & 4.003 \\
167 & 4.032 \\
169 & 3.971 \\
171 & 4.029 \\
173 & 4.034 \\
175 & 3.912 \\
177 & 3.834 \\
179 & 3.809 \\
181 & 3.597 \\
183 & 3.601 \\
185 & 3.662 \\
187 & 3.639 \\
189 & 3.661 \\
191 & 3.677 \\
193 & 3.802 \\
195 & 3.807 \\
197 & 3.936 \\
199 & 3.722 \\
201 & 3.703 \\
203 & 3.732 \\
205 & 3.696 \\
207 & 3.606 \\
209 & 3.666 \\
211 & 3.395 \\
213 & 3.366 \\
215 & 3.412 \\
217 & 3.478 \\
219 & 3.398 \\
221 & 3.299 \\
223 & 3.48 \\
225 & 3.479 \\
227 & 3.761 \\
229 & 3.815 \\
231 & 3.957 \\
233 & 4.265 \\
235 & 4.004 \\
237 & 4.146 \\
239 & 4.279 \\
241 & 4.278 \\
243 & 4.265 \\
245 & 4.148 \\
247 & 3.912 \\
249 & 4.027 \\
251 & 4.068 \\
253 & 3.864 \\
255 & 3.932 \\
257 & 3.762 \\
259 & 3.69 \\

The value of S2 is 3.0 deg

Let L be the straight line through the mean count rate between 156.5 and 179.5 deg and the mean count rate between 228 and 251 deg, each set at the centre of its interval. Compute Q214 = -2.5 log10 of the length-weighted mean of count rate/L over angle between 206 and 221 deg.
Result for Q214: 0.17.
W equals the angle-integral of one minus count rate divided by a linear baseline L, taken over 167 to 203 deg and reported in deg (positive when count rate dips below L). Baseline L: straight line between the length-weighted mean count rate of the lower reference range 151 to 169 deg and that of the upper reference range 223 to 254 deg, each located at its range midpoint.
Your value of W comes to 2.2 deg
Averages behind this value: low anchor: 4.06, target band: 3.79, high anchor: 4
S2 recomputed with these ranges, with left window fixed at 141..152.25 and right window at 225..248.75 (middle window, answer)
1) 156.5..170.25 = -4.7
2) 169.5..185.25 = -2.9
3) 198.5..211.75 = -0.2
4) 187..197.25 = -1.0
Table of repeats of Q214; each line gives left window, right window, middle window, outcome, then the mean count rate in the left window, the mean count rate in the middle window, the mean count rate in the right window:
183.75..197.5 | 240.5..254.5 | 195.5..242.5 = 0.05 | 3.73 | 3.74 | 4.07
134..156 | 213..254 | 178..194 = -0.03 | 3.33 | 3.68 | 3.85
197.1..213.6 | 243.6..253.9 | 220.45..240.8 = -0.01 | 3.63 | 3.88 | 4.02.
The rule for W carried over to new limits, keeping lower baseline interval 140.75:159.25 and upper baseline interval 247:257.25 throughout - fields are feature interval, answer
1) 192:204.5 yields -0.6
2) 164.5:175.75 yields -1.8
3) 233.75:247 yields -1.0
